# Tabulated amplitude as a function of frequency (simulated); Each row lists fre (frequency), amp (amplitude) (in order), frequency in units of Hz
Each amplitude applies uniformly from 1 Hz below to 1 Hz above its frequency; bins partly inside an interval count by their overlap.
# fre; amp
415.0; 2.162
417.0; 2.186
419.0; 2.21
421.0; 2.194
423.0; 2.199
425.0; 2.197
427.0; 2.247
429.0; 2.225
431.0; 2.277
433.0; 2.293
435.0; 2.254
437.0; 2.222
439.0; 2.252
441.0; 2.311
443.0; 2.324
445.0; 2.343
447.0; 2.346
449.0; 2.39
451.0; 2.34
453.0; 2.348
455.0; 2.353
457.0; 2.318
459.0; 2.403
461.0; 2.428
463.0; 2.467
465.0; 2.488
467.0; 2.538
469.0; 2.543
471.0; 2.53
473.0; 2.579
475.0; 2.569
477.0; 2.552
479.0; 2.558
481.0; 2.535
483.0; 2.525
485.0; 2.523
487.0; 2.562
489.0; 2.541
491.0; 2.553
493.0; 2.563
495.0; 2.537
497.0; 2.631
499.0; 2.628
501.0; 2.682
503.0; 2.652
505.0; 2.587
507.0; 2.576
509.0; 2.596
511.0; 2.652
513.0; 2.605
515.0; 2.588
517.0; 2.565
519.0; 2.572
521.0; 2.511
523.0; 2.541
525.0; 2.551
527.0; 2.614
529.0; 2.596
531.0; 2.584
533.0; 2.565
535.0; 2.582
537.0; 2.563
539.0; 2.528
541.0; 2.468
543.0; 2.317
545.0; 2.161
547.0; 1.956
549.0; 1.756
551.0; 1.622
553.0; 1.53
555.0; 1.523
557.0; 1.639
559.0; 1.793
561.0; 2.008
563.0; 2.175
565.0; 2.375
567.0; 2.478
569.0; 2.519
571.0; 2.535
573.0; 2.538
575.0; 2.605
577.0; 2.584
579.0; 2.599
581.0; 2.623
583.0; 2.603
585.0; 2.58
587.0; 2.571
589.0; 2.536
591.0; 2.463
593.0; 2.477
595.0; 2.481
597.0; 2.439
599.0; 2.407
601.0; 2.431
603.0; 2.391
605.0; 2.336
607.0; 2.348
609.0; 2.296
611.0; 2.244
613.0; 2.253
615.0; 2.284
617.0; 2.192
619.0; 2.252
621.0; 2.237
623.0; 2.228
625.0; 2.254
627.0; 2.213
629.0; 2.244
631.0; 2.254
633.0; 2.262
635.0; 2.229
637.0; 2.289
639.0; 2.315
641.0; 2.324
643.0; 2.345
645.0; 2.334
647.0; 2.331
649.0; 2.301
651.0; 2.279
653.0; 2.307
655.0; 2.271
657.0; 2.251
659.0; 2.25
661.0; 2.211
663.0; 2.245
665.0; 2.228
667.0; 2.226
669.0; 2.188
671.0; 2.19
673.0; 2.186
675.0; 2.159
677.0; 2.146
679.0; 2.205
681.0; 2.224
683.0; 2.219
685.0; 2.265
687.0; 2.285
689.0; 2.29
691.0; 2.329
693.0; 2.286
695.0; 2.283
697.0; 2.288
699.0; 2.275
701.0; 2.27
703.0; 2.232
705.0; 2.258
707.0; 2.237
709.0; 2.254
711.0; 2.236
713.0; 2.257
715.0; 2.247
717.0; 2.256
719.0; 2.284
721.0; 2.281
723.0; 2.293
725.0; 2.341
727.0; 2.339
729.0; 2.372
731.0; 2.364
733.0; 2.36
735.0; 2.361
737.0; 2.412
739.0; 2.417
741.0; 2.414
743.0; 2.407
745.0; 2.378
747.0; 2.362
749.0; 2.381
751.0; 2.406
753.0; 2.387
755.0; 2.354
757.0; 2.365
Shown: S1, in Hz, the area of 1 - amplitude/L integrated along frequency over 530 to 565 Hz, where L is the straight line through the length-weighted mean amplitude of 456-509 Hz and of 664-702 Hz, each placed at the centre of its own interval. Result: 4.8 Hz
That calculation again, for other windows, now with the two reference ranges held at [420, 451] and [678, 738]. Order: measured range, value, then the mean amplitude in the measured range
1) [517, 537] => -2.54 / 2.57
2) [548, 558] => 2.92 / 1.61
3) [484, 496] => -1.42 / 2.55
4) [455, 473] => -1.50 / 2.46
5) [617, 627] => 0.21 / 2.23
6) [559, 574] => -0.37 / 2.34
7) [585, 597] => -1.18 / 2.51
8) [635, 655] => -0.21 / 2.31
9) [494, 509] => -2.21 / 2.61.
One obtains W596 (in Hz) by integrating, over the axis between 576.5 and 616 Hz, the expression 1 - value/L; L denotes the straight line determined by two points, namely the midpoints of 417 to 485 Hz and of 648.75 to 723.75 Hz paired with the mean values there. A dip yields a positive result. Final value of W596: -2.6 Hz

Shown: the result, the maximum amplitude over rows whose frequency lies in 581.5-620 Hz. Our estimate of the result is 2.603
